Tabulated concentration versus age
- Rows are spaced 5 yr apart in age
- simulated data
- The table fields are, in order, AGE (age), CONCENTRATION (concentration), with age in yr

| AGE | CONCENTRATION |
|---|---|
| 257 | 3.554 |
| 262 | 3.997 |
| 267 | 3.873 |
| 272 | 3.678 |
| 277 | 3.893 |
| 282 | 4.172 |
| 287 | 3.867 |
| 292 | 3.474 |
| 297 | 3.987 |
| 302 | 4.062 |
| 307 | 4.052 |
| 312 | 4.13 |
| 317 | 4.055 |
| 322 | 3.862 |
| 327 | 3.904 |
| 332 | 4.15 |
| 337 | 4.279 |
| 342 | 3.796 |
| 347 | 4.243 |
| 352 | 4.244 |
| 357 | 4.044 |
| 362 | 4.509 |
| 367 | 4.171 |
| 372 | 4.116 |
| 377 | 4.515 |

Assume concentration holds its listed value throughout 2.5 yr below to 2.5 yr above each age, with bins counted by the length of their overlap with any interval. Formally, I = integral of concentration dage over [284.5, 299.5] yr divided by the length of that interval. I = 3.78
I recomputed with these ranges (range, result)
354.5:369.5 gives 4.24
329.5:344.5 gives 4.08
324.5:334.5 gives 4.03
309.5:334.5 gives 4.02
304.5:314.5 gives 4.09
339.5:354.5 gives 4.09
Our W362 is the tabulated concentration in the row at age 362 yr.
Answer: 4.509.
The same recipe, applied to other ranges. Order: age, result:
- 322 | 3.862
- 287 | 3.867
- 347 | 4.243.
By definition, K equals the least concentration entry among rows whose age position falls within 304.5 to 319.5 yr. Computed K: 4.052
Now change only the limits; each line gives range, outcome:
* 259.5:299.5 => 3.474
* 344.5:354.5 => 4.243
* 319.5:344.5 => 3.796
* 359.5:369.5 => 4.171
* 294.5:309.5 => 3.987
